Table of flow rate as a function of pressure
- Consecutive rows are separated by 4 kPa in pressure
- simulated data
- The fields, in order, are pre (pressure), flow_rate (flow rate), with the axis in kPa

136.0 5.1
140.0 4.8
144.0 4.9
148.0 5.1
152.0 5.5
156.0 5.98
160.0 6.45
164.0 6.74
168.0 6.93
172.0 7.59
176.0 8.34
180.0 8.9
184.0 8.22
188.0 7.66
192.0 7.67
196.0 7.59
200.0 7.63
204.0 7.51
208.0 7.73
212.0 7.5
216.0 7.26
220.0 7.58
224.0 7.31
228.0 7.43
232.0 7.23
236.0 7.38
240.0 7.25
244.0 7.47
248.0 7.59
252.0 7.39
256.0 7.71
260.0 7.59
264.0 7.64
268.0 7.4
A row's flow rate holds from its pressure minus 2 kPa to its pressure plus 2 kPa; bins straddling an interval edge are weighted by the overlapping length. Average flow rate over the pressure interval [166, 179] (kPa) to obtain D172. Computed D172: 7.72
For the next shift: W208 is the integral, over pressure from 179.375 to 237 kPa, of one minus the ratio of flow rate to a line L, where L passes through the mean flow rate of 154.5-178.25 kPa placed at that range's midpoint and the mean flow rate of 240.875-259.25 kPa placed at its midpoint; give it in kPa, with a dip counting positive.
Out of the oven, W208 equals -2.6 kPa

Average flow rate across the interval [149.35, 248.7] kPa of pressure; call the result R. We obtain 7.36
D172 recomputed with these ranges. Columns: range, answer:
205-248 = 7.42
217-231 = 7.41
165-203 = 7.8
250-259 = 7.55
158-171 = 6.77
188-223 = 7.56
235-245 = 7.35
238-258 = 7.48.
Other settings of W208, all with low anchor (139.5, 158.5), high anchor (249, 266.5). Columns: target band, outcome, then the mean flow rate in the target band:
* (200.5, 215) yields -2.3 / 7.56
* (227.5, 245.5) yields -0.5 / 7.34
